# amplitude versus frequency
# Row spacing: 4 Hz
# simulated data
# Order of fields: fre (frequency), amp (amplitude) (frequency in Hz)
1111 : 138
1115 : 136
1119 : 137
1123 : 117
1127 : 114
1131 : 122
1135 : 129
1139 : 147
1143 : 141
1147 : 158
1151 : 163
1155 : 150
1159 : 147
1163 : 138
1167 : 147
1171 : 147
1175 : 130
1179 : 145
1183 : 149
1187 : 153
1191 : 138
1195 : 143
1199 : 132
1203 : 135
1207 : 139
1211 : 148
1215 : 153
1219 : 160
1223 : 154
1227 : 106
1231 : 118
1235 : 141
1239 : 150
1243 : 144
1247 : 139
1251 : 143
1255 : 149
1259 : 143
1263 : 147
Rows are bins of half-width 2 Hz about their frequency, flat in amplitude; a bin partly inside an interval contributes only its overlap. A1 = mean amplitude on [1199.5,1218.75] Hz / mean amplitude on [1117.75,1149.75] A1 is 1.08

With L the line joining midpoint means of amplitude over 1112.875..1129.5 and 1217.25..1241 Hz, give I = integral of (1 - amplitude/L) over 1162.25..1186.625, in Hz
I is -2.2 Hz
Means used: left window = 126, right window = 138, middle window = 144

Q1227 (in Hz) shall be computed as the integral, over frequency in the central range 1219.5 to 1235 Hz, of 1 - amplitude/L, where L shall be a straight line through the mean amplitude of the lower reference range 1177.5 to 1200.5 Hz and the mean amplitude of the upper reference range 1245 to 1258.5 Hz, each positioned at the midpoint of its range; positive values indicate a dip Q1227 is 1.3 Hz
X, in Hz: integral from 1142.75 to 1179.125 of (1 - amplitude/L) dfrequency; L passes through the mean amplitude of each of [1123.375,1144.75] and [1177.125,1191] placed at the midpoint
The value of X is -2.1 Hz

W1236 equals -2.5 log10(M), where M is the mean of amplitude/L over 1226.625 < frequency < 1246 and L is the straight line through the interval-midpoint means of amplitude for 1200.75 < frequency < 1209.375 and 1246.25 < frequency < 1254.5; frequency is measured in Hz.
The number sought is 0.054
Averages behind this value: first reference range 137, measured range 134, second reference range 143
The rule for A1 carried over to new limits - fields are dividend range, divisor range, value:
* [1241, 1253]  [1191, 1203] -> 1.04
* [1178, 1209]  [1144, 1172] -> 0.95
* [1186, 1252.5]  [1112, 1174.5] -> 1.01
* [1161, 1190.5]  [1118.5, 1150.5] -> 1.07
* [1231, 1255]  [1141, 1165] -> 0.95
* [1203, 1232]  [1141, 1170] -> 0.94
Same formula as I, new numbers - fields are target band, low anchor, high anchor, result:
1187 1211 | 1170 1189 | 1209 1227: 1.1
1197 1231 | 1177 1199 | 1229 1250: 0.5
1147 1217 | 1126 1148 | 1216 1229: -3.4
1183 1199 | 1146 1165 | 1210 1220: 0.9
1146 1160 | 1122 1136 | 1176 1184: -2.5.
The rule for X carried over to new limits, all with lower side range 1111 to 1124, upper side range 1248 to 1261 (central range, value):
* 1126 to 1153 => -1.2 Hz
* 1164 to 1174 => -0.6 Hz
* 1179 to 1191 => -0.8 Hz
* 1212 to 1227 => -0.8 Hz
